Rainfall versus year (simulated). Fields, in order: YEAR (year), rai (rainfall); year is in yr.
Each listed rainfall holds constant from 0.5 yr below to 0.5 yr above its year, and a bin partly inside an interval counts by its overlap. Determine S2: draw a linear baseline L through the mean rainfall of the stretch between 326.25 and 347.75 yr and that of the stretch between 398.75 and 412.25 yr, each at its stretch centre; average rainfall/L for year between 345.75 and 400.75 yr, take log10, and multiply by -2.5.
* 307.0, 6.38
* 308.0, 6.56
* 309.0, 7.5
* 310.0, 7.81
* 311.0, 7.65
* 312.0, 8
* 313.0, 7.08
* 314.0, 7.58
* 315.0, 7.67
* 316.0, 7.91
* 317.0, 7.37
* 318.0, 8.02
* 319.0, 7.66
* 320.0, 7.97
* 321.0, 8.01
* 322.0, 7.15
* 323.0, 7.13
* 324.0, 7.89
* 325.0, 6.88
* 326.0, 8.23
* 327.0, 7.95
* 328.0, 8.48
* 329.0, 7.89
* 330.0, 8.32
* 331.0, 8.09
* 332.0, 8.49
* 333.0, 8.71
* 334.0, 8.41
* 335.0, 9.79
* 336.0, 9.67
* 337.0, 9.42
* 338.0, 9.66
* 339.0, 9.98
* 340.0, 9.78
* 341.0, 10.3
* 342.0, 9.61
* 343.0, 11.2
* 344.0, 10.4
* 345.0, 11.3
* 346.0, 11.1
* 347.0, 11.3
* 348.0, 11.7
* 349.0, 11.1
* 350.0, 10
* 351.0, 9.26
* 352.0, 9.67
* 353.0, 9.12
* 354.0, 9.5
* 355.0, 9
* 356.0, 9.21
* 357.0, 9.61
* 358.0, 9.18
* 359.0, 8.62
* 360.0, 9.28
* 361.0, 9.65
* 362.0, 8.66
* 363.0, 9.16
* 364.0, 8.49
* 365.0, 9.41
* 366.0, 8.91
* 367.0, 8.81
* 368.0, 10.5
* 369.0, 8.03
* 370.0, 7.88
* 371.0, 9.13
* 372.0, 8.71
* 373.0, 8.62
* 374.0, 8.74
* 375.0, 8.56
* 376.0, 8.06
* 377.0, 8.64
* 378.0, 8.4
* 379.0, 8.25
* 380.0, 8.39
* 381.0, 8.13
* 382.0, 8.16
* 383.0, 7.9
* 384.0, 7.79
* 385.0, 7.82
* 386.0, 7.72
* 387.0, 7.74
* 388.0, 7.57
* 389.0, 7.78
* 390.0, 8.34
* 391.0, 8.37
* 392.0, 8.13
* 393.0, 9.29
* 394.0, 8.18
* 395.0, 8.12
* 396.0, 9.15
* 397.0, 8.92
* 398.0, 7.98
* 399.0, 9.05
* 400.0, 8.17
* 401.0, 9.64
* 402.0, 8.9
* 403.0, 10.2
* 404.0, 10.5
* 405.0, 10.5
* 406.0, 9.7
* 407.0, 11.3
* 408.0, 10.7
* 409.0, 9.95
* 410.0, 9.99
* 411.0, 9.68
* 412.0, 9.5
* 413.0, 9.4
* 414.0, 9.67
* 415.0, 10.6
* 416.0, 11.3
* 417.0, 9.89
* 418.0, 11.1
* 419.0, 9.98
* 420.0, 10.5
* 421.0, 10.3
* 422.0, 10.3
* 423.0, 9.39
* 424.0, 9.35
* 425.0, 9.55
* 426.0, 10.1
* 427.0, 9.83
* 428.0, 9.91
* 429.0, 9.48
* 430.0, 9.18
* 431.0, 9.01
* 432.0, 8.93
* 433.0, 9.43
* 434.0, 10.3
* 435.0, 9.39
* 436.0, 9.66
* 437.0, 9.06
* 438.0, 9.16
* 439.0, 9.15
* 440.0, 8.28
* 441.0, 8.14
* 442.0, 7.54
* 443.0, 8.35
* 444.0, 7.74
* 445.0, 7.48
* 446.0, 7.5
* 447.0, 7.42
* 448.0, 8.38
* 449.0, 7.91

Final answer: 0.10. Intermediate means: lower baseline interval 9.53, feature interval 8.85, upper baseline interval 9.86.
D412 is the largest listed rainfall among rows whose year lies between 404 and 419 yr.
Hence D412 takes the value 11.3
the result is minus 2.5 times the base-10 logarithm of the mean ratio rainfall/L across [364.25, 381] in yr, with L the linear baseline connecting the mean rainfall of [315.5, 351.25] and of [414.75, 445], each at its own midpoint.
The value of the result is 0.07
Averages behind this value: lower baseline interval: 9.06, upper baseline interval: 9.45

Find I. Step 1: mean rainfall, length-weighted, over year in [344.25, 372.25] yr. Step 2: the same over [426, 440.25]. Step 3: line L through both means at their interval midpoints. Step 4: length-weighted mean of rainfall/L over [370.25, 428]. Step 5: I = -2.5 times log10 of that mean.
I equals 0.03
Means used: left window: 9.53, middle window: 9.15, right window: 9.39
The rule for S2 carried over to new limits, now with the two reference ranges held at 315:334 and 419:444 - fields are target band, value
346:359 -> -0.193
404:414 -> -0.120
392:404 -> -0.003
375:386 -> 0.064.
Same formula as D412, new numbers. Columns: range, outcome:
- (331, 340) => 9.98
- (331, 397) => 11.7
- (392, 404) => 10.5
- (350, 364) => 10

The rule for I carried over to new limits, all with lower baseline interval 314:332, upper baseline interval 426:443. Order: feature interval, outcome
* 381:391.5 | 0.09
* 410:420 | -0.14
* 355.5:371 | -0.09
